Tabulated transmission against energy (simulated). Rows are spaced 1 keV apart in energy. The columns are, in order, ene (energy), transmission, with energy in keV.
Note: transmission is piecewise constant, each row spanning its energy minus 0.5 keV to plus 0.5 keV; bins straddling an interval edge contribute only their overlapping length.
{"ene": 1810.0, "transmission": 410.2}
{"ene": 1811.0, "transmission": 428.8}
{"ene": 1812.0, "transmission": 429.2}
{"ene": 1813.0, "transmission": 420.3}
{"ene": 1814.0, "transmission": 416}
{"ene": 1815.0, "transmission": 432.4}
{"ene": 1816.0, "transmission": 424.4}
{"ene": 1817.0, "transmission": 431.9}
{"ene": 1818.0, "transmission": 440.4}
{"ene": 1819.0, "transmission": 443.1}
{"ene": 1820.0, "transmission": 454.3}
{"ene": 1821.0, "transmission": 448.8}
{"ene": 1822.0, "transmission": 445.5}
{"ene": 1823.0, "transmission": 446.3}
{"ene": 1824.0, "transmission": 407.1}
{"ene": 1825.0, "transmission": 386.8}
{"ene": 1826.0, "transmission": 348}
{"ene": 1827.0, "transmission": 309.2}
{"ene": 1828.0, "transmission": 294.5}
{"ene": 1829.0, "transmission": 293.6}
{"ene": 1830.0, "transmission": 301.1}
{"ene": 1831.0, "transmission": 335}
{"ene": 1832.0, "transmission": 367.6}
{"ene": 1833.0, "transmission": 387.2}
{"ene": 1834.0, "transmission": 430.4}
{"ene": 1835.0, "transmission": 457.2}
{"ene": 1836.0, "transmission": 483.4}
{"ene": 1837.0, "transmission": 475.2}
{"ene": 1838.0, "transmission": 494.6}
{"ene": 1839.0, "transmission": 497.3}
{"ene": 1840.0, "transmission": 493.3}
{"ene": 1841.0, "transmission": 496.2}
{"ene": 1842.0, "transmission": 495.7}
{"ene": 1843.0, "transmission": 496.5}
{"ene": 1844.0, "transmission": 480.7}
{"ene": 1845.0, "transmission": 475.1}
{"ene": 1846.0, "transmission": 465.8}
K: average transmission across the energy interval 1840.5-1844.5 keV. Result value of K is 492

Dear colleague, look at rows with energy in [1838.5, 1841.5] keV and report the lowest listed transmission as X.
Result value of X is 493.3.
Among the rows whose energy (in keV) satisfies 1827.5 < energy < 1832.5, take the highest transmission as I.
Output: 367.6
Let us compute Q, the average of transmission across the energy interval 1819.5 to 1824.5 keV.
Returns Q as 440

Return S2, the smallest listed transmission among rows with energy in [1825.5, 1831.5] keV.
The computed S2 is 293.6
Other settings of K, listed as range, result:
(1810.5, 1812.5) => 429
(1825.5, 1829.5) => 311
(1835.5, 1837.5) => 479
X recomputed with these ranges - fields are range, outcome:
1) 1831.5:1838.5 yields 367.6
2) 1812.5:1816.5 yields 416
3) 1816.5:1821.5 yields 431.9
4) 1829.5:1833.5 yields 301.1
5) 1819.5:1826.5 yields 348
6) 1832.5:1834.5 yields 387.2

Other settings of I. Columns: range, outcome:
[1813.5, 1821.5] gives 454.3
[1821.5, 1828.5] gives 446.3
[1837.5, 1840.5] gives 497.3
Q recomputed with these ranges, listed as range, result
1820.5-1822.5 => 447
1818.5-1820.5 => 449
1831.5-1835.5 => 411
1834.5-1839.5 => 482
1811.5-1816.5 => 424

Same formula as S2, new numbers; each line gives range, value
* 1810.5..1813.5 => 420.3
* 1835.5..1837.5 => 475.2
